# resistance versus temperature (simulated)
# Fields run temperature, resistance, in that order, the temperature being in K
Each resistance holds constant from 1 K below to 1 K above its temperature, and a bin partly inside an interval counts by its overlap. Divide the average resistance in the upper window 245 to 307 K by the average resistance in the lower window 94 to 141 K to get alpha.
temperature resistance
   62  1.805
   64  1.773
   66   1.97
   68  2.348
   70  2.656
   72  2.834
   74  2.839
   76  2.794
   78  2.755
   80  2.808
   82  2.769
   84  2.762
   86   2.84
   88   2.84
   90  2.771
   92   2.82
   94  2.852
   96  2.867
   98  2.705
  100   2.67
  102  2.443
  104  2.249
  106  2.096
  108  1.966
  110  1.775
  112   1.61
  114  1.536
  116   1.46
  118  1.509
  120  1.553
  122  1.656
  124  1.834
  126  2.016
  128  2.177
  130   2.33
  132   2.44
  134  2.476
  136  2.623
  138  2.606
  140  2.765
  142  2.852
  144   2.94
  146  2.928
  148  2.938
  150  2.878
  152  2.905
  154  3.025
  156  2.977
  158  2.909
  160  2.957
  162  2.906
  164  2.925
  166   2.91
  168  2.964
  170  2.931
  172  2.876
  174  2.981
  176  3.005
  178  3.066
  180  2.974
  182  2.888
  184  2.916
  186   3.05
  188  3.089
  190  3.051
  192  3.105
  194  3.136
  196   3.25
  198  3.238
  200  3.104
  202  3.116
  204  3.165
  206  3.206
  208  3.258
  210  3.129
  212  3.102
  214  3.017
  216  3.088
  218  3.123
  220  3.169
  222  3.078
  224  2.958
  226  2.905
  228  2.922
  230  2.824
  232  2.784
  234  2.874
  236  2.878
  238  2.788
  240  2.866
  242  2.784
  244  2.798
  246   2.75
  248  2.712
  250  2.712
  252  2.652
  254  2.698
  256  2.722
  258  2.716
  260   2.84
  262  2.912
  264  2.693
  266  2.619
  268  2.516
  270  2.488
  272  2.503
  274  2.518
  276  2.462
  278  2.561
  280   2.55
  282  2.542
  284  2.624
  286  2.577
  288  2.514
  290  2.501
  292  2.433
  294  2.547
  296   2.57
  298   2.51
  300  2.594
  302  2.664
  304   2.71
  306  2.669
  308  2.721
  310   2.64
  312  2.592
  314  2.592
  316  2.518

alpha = 1.21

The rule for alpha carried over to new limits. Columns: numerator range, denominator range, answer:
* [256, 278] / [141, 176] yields 0.90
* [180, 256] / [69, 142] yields 1.25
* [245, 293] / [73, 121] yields 1.10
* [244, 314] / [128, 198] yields 0.91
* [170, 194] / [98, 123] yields 1.57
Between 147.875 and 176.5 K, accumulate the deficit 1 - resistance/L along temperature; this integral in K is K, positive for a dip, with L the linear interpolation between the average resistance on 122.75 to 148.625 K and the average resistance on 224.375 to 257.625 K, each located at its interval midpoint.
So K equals -3.88 K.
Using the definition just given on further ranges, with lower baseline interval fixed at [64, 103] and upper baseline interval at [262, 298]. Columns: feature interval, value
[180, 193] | -2.00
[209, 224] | -2.89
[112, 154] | 5.14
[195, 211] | -3.58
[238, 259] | -1.40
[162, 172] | -1.14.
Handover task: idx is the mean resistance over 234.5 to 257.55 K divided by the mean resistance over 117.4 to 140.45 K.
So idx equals 1.3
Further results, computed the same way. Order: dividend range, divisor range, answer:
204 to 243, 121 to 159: 1.15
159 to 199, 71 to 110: 1.14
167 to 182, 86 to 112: 1.19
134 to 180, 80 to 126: 1.28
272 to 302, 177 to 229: 0.82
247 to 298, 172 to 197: 0.86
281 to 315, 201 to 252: 0.88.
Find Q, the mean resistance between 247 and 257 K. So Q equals 2.7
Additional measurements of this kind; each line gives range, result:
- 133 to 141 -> 2.62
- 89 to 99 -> 2.8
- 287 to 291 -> 2.51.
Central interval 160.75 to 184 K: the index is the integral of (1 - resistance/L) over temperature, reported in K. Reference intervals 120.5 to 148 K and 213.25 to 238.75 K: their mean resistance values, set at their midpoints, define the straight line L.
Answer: -2.6 K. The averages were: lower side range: 2.44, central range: 2.95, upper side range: 2.96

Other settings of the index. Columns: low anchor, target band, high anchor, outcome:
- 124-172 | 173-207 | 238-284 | -4.6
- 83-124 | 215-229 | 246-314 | -3.0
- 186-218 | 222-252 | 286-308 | 1.0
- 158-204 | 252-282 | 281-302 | 0.3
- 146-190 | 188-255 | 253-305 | -4.6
